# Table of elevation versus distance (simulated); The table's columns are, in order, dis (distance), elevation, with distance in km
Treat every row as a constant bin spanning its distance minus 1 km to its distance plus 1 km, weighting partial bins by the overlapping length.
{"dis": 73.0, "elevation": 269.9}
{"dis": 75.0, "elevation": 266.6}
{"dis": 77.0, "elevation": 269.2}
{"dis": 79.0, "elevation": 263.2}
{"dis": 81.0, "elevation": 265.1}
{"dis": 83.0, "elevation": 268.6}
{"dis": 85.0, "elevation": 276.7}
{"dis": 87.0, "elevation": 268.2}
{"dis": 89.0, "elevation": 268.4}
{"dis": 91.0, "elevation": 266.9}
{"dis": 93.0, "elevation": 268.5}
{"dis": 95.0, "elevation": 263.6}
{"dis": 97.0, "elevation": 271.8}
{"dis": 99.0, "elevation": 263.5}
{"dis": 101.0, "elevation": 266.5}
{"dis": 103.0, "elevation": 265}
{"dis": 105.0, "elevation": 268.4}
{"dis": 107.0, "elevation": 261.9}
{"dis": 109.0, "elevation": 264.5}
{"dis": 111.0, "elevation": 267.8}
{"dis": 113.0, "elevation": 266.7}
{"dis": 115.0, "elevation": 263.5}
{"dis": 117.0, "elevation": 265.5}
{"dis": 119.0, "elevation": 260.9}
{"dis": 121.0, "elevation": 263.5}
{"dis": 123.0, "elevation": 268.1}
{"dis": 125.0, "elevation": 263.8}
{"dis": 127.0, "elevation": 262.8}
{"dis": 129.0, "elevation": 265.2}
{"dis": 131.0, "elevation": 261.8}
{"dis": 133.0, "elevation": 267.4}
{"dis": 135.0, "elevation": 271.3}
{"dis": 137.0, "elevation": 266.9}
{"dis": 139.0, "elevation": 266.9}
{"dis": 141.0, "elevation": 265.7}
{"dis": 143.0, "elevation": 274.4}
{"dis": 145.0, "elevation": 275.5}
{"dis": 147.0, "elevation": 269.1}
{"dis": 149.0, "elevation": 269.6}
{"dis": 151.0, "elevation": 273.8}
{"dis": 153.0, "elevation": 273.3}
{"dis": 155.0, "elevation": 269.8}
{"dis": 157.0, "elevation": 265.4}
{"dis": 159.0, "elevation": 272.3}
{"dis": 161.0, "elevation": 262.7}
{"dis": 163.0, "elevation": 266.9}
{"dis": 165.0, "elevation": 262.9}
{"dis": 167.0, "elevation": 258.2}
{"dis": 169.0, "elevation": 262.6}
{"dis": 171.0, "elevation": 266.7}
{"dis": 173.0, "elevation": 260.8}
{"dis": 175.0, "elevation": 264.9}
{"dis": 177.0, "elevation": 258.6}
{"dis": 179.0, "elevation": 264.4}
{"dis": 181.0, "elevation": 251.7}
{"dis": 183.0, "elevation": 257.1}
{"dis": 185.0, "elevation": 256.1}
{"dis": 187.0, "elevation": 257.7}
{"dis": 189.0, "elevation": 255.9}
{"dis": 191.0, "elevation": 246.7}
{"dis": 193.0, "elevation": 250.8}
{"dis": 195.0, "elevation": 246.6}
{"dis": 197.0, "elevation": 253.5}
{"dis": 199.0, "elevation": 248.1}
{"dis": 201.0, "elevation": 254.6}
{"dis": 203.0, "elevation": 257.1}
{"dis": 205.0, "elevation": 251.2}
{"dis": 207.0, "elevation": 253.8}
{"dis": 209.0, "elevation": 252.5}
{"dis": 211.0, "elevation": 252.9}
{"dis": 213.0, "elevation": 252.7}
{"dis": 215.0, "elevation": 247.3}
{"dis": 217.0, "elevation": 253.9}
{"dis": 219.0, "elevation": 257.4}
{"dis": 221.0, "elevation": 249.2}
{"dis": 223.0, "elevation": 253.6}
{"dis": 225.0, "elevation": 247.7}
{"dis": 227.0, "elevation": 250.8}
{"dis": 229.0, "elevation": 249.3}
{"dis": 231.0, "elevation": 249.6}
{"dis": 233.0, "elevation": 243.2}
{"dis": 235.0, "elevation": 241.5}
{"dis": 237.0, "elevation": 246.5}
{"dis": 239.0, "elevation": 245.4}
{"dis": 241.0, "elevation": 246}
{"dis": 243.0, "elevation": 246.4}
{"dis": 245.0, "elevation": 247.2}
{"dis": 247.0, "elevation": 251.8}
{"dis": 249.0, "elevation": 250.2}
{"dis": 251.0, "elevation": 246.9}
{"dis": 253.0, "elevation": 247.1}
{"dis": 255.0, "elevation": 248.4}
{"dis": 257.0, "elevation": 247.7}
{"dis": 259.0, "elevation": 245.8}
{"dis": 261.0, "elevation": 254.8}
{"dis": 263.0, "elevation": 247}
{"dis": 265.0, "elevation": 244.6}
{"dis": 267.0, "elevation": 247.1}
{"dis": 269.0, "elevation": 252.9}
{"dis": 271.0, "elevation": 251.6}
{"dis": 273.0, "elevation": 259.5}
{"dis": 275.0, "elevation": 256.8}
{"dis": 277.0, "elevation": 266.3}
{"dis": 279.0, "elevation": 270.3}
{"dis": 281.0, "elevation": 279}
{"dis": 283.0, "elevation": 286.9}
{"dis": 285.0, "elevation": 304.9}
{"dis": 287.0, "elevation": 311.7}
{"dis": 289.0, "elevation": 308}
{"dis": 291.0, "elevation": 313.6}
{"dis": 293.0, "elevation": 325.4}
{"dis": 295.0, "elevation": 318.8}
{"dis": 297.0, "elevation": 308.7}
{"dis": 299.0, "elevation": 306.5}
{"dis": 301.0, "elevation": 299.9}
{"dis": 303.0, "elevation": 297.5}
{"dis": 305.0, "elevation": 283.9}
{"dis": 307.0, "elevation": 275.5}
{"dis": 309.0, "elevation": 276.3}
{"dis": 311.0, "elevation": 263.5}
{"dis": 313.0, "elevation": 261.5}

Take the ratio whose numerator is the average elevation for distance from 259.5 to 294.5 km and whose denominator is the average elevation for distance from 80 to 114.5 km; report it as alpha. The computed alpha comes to 1.0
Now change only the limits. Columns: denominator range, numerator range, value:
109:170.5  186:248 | 0.94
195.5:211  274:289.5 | 1.13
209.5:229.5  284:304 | 1.23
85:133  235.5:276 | 0.94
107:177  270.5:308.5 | 1.09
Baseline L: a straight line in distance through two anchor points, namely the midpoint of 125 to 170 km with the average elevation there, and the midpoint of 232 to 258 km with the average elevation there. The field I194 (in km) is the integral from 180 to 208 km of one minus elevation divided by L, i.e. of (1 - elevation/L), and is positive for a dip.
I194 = 0.5 km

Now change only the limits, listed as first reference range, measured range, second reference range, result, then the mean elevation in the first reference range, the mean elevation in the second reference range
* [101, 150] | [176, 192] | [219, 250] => 0.0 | 267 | 248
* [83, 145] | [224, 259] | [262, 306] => 4.0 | 267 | 284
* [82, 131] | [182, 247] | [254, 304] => 5.4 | 266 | 278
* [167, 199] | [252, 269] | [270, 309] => 2.0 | 257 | 290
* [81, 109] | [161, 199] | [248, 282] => 0.4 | 267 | 254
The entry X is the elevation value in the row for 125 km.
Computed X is 263.8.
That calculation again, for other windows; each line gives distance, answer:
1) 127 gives 262.8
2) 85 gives 276.7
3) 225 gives 247.7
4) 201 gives 254.6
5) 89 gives 268.4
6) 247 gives 251.8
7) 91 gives 266.9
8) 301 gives 299.9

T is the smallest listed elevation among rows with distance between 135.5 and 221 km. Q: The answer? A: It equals 246.6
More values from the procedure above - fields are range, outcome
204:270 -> 241.5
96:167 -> 258.2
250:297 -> 244.6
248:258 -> 246.9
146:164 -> 262.7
